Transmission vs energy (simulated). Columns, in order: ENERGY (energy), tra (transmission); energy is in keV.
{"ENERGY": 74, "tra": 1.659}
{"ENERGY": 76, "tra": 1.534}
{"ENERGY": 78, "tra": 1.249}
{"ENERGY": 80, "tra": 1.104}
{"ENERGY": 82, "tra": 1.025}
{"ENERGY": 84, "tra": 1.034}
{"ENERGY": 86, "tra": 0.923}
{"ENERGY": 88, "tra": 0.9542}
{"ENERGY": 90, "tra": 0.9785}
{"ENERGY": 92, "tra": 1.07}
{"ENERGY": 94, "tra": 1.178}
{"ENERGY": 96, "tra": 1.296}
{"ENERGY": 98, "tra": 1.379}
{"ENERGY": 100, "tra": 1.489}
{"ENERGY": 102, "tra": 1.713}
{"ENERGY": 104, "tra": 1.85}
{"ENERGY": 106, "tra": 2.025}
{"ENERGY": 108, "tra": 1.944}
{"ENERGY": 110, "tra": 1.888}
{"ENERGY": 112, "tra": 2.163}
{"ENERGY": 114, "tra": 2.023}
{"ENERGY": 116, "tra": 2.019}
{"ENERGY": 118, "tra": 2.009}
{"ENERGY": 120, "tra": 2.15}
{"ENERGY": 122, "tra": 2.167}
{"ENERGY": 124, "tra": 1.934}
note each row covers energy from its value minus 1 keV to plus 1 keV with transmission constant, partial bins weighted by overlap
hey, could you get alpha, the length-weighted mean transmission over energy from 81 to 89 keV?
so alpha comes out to 0.984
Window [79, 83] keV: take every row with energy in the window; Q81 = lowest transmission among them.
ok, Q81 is 1.025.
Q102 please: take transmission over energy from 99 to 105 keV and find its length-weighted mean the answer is 1.68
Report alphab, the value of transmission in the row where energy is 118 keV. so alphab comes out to 2.009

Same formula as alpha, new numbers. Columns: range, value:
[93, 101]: 1.34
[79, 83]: 1.06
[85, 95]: 1.02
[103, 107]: 1.94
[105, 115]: 2.01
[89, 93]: 1.02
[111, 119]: 2.05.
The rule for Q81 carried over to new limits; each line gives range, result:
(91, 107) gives 1.07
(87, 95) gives 0.9542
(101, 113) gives 1.713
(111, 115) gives 2.023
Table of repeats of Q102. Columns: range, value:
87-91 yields 0.966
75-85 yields 1.19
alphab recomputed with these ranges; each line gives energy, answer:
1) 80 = 1.104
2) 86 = 0.923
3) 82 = 1.025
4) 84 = 1.034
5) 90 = 0.9785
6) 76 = 1.534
